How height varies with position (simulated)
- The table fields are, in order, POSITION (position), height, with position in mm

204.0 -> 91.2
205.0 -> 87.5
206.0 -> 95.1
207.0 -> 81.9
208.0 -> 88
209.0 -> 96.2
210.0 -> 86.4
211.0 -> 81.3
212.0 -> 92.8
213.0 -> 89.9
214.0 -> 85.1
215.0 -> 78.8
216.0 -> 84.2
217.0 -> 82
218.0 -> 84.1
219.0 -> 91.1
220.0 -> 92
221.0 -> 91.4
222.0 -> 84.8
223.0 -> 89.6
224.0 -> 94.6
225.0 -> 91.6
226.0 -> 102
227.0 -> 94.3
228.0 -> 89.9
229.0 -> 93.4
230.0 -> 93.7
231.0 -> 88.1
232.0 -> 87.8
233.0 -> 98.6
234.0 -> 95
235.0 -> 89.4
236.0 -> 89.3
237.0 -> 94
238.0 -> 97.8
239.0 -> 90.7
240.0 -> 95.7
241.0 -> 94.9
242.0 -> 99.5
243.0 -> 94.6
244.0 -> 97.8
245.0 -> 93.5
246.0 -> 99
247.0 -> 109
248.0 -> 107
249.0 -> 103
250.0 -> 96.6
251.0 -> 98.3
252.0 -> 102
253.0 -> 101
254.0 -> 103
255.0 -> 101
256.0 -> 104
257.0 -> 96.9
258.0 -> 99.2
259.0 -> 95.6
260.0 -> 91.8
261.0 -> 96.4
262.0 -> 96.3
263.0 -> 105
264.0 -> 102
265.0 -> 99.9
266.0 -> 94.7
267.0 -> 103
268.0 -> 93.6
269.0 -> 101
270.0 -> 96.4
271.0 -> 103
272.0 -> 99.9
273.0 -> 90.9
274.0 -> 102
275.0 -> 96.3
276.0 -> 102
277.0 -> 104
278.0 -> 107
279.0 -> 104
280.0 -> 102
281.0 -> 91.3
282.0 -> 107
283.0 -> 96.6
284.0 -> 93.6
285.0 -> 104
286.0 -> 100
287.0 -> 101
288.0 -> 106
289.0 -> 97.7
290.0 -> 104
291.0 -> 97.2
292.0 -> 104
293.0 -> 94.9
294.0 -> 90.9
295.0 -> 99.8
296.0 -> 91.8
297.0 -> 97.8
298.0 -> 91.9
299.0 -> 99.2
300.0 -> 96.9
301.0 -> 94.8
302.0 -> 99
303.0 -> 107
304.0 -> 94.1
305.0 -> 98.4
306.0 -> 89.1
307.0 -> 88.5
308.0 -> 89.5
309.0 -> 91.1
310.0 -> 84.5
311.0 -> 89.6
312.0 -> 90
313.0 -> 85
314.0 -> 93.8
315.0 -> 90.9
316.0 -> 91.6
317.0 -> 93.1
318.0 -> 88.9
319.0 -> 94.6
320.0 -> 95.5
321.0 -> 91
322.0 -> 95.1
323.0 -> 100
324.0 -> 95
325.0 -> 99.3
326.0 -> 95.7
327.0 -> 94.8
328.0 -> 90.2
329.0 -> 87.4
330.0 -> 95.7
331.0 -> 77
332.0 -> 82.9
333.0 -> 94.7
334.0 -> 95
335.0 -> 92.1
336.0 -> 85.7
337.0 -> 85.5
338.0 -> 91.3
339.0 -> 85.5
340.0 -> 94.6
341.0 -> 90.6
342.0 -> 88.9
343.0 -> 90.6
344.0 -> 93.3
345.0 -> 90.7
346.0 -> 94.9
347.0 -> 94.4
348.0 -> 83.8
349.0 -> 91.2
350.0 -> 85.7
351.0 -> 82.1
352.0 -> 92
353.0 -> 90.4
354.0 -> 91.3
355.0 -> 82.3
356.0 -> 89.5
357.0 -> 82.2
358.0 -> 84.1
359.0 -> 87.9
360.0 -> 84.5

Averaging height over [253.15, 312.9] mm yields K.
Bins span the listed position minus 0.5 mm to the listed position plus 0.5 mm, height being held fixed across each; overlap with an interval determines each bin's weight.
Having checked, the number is 97.8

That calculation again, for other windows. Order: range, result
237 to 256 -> 99.1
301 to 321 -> 92.4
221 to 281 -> 97.3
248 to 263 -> 99.4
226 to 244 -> 93.7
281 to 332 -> 94.7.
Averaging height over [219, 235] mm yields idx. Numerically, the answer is 92.3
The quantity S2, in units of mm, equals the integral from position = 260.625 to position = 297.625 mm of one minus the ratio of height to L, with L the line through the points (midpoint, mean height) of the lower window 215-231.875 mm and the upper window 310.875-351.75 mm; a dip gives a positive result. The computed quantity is -3.63 mm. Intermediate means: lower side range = 90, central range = 99.4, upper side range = 90.9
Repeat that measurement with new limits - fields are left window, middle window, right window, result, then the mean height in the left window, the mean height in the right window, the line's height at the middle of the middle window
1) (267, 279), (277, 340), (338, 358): 0.16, 100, 89.1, 94.8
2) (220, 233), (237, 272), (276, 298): -1.22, 92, 99.6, 95.5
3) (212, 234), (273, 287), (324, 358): -1.64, 90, 89.7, 89.9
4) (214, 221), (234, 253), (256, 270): -0.91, 85.8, 98.3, 92.9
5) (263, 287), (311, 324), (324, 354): 0.15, 99.9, 90.3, 93.5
